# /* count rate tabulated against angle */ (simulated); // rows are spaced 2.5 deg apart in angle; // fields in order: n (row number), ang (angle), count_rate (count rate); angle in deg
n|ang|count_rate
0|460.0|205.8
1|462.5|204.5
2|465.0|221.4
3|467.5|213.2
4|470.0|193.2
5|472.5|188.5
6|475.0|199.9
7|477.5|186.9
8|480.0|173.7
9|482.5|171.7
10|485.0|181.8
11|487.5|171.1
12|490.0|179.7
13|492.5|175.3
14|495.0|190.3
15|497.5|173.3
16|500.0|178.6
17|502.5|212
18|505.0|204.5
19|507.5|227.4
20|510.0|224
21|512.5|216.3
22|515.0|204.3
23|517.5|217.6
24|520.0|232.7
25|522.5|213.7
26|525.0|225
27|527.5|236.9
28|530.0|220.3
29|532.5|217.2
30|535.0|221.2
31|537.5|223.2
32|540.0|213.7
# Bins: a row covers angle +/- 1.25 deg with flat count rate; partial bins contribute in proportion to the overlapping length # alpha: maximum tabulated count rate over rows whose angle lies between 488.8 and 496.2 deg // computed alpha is 190.3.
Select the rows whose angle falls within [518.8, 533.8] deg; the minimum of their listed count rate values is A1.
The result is 213.7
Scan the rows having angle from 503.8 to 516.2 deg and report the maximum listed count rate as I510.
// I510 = 227.4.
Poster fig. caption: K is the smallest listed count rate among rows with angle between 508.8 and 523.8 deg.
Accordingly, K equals 204.3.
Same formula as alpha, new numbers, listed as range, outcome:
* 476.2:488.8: 186.9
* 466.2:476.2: 213.2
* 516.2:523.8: 232.7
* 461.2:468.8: 221.4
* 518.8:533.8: 236.9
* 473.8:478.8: 199.9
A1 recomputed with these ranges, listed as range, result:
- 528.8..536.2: 217.2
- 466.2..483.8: 171.7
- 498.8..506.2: 178.6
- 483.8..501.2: 171.1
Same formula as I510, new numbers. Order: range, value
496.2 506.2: 212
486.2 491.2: 179.7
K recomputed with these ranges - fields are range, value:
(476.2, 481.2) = 173.7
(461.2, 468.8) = 204.5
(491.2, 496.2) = 175.3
